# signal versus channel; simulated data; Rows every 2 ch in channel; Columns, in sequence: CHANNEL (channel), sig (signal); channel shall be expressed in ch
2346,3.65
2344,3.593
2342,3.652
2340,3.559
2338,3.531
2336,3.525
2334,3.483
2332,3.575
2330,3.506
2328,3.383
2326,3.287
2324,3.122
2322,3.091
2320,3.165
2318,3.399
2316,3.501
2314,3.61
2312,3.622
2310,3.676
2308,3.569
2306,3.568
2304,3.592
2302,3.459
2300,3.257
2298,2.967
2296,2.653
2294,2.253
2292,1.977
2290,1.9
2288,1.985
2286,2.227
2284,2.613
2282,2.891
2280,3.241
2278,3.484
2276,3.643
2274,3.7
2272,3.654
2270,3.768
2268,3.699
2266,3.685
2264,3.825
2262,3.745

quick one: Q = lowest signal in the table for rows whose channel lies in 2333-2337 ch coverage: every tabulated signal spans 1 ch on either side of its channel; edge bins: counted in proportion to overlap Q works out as 3.483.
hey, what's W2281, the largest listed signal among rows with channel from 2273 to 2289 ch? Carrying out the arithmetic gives 3.7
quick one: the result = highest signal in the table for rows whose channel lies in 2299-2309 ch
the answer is 3.592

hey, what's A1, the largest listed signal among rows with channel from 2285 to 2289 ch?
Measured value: 2.227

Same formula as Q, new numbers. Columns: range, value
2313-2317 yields 3.501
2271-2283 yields 2.891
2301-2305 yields 3.459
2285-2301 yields 1.9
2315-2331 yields 3.091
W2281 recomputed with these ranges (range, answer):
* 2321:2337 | 3.575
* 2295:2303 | 3.459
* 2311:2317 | 3.622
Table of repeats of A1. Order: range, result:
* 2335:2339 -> 3.531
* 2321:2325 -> 3.122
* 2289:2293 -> 1.977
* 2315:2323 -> 3.501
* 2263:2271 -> 3.825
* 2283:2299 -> 2.967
